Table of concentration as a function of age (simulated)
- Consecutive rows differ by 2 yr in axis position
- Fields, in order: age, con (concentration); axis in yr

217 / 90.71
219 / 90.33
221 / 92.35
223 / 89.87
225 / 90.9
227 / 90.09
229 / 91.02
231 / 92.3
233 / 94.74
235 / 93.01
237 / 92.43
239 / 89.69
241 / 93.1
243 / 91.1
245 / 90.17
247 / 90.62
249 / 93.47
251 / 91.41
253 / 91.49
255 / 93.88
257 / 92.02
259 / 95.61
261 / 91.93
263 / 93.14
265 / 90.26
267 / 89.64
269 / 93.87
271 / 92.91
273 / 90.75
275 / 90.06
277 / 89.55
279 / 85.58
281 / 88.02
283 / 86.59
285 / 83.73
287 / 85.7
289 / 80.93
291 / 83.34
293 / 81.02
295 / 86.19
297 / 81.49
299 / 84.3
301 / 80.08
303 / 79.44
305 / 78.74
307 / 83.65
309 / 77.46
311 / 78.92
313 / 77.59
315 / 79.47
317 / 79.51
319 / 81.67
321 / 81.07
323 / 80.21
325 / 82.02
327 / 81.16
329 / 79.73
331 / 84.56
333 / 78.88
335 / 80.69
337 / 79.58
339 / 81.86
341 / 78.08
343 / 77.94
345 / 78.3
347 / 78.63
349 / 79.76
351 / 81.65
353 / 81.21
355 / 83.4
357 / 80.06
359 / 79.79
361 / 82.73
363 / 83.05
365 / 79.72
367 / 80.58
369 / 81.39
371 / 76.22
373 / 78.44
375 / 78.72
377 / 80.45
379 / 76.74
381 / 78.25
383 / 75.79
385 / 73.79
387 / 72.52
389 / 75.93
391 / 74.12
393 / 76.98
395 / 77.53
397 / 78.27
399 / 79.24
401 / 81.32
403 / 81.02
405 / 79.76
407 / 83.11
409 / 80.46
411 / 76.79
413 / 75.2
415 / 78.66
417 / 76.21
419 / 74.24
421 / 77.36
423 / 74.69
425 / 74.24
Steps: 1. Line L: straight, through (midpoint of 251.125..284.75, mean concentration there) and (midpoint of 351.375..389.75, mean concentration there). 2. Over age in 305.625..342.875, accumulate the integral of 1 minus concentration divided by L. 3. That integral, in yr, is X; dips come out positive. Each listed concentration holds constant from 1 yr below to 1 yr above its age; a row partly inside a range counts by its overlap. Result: 1.77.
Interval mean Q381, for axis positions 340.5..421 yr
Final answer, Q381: 78.6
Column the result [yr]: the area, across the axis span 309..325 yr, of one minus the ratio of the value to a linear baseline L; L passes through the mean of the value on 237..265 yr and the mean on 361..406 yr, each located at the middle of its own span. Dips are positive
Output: 1.0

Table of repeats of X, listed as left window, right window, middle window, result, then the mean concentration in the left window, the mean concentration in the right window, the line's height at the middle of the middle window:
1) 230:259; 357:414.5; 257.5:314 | 1.6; 92.2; 78.5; 88.2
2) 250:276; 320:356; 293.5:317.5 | 1.4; 92.1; 80.5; 85.5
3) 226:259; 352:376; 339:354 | 0.5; 92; 80.4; 82.1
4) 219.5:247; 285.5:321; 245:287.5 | -1.9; 91.5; 81.2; 86.7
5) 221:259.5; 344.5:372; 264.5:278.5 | -0.3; 91.9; 80.5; 88.9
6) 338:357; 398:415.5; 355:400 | 0.8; 80.1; 79.5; 79.8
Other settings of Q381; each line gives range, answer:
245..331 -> 85.7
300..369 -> 80.3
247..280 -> 91.6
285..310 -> 81.9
